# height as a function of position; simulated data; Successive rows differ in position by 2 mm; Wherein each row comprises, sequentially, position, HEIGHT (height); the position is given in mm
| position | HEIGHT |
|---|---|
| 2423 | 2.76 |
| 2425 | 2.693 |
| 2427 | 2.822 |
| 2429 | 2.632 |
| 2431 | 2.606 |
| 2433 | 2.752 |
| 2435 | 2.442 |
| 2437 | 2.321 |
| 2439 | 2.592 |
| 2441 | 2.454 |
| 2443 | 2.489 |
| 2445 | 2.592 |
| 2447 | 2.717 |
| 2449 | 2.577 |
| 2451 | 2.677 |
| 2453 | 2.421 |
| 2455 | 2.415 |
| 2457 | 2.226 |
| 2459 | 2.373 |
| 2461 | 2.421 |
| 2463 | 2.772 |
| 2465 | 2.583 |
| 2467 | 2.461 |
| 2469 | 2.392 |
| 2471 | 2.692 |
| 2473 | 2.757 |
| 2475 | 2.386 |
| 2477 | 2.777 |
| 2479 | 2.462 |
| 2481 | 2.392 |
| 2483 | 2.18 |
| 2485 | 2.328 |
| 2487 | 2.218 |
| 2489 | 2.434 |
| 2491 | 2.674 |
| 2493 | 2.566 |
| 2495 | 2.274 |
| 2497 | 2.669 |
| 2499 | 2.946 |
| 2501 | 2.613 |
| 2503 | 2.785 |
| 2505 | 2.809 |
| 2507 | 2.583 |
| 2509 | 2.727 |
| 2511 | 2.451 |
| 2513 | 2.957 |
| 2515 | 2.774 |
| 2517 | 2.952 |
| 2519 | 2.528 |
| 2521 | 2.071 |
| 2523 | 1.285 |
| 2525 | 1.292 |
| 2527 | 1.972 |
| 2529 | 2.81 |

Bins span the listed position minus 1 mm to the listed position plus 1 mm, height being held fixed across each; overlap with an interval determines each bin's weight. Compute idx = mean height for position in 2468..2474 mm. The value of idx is 2.61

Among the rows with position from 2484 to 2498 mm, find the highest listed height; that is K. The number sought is 2.674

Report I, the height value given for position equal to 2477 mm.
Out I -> 2.777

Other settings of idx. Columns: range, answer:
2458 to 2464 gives 2.52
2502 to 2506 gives 2.8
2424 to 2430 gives 2.72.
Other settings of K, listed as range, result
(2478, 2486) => 2.462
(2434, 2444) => 2.592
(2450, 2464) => 2.772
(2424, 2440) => 2.822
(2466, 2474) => 2.757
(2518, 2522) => 2.528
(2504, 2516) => 2.957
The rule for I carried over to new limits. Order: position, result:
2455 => 2.415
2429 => 2.632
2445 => 2.592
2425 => 2.693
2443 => 2.489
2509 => 2.727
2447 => 2.717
